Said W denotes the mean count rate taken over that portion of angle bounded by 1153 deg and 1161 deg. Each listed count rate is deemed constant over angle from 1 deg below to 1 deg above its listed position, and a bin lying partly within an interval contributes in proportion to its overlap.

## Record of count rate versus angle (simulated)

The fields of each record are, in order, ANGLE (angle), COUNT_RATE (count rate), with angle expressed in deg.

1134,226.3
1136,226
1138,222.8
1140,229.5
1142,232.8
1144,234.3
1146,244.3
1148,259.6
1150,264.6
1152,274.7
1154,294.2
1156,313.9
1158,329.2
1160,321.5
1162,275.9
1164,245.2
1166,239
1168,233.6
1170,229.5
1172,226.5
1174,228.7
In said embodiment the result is 315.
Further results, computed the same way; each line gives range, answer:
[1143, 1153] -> 256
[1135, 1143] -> 228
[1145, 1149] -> 252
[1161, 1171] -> 245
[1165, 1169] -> 236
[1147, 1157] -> 281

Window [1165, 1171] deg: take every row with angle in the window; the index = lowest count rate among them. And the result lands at 229.5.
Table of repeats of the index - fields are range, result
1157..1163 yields 275.9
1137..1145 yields 222.8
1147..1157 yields 259.6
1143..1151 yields 234.3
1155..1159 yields 313.9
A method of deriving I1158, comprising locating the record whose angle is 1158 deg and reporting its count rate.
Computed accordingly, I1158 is 329.2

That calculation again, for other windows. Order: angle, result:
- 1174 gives 228.7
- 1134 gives 226.3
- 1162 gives 275.9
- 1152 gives 274.7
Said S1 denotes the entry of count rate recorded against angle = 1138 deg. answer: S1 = 222.8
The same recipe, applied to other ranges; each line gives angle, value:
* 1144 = 234.3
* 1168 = 233.6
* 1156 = 313.9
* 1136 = 226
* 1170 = 229.5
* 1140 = 229.5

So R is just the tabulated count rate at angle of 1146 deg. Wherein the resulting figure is 244.3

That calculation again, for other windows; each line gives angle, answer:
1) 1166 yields 239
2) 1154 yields 294.2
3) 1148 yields 259.6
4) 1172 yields 226.5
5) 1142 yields 232.8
